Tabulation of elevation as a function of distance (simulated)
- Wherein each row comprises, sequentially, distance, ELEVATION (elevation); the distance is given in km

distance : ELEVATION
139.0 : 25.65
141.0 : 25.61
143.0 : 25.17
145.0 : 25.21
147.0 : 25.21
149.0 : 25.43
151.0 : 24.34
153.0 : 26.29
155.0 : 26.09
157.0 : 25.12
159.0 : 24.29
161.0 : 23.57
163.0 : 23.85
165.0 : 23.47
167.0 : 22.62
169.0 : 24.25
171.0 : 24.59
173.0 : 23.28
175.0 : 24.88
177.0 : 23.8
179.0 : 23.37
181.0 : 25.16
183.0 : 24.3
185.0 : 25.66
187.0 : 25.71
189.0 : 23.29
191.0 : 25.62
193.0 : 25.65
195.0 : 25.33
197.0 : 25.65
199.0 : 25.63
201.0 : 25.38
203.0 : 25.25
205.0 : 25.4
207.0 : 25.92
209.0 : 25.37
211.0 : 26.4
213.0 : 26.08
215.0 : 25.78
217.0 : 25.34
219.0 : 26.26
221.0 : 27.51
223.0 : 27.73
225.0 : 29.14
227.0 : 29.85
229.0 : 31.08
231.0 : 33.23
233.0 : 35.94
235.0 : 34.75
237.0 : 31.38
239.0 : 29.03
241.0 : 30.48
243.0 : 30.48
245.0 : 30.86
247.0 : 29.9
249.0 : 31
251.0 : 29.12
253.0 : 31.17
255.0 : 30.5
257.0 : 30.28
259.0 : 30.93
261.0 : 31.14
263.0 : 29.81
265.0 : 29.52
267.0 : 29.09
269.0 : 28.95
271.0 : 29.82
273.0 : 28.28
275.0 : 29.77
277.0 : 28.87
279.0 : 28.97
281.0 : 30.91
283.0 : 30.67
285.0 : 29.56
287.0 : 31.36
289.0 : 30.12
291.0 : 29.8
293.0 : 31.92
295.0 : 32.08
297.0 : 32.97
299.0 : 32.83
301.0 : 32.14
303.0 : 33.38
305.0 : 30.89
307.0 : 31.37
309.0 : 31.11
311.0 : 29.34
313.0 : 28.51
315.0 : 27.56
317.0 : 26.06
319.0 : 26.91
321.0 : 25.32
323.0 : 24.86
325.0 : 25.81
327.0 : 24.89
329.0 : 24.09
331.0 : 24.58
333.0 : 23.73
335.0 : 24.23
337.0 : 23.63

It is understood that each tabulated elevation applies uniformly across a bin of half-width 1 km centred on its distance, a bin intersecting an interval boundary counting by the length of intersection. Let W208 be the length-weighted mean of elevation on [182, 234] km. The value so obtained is 26.9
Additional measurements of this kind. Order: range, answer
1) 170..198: 24.7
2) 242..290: 30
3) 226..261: 31.2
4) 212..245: 29.7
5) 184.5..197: 25.2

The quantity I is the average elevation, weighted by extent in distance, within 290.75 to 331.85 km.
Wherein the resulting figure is 28.9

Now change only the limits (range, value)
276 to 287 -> 29.9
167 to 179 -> 24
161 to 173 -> 23.7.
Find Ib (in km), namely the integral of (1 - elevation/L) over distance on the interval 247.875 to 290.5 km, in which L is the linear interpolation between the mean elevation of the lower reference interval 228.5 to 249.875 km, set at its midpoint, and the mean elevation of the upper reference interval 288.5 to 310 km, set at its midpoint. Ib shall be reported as 2.3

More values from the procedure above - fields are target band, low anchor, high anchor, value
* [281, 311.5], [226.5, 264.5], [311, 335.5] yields -4.1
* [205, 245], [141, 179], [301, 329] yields -4.5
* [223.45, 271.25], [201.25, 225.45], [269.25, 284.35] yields -4.6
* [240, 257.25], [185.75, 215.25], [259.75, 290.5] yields -1.3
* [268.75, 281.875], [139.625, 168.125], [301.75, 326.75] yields -0.9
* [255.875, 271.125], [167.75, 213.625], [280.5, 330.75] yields -1.2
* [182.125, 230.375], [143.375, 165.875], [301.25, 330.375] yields -0.8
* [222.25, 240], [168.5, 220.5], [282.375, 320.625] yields -2.9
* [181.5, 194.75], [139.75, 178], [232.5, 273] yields 0.7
